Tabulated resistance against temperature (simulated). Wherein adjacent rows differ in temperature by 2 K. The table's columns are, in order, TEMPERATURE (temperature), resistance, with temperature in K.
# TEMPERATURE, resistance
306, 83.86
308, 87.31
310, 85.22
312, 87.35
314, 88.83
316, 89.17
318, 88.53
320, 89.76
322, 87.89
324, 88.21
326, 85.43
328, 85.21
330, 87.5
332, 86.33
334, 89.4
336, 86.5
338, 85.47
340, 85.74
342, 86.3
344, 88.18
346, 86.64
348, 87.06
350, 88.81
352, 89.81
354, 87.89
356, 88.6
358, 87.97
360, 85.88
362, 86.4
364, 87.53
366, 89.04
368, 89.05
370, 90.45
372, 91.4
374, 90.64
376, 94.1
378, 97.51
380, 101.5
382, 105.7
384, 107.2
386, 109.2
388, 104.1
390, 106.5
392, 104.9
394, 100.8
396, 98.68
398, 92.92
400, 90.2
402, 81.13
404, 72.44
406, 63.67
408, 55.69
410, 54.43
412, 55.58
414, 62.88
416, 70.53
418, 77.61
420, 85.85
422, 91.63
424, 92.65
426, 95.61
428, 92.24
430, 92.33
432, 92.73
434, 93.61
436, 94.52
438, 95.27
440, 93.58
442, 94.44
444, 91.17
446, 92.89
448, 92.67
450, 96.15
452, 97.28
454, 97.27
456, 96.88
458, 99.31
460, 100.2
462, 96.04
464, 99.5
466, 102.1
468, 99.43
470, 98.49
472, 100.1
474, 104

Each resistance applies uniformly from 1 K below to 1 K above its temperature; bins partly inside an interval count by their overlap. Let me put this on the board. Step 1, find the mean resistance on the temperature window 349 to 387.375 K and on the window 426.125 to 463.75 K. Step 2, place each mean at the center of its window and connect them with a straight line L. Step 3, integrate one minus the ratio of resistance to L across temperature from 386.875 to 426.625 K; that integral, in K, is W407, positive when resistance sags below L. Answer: 4.7 K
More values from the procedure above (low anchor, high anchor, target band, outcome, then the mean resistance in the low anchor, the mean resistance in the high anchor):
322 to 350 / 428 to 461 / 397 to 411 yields 2.9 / 86.9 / 94.9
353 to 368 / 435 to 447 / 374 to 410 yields -0.9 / 87.7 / 93.6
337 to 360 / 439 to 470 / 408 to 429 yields 3.8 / 87.4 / 96.7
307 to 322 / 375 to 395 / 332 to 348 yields 1.1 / 88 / 103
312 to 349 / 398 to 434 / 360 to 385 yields -3.2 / 87.3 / 78.9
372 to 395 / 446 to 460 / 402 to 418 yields 5.7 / 102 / 96.6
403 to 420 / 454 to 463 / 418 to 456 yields -4.8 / 65.4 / 98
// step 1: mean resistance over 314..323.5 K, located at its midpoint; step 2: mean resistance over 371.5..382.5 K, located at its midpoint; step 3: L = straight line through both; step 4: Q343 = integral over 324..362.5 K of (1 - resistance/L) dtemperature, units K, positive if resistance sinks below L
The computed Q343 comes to 2.1 K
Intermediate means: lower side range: 88.8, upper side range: 96.7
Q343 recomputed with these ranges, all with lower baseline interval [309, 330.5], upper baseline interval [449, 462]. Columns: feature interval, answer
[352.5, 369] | 0.5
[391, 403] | -0.2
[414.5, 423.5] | 1.3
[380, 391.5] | -1.7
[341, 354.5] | 0.3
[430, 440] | 0.2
